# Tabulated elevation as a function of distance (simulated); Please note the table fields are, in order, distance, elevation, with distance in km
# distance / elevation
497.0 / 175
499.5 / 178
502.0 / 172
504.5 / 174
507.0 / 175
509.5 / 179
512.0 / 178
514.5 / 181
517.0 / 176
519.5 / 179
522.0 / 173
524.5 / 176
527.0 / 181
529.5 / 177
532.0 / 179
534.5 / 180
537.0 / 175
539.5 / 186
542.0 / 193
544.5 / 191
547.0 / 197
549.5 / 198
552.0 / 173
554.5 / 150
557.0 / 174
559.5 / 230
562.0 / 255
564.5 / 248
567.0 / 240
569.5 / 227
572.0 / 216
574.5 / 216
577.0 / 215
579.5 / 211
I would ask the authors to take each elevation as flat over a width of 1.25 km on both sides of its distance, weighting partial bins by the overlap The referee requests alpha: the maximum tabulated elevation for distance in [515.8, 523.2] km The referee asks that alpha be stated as 179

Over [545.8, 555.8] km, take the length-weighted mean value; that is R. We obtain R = 179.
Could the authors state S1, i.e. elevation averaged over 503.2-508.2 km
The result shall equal 174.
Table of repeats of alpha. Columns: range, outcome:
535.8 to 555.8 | 198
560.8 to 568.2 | 255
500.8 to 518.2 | 181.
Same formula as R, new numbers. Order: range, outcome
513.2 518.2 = 179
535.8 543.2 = 185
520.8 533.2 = 177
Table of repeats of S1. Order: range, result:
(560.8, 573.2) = 237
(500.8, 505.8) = 173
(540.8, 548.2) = 194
